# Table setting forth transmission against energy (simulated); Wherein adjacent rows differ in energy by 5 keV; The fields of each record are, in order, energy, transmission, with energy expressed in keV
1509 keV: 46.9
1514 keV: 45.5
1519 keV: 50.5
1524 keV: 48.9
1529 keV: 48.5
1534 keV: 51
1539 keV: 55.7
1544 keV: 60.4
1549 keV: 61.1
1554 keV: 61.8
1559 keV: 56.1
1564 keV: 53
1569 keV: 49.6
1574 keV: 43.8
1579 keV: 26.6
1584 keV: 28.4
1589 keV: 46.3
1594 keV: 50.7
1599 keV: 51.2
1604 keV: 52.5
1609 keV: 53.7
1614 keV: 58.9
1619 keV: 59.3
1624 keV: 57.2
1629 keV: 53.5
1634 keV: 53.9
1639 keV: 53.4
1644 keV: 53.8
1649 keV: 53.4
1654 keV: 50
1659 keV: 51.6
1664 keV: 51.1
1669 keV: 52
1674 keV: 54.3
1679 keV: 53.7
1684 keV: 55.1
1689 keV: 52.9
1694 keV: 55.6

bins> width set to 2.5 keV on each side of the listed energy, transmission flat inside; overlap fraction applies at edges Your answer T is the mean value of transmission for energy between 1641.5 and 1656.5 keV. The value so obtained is 52.4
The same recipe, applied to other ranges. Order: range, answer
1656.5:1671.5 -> 51.6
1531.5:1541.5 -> 53.4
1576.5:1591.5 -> 33.8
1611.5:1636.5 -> 56.6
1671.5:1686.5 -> 54.4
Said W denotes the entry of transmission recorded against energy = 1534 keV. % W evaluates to 51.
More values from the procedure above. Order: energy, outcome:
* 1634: 53.9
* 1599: 51.2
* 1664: 51.1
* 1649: 53.4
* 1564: 53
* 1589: 46.3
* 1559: 56.1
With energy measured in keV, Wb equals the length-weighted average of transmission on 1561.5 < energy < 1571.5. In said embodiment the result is 51.3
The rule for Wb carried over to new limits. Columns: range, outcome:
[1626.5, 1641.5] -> 53.6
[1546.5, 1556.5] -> 61.5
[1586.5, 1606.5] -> 50.2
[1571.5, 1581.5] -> 35.2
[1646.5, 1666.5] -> 51.5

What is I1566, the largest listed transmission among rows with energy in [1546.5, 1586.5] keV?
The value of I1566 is 61.8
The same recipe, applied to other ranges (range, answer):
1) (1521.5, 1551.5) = 61.1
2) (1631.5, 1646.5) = 53.9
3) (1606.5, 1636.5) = 59.3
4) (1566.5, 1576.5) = 49.6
